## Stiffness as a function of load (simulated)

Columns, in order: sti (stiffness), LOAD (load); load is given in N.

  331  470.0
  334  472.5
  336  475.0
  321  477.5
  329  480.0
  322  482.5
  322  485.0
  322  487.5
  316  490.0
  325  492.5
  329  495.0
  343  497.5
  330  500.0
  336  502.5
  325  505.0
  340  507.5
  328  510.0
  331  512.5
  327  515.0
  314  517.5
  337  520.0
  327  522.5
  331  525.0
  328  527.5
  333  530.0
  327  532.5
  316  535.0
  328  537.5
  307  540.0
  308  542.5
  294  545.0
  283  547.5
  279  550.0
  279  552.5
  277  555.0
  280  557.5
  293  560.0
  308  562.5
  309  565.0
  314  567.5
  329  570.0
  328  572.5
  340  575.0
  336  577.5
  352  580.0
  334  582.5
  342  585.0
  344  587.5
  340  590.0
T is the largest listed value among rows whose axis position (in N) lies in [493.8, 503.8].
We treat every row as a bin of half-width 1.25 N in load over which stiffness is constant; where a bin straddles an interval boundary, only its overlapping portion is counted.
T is 343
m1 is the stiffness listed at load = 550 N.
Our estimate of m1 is 279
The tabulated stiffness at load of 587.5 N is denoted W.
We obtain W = 344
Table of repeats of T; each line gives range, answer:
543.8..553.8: 294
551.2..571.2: 329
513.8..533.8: 337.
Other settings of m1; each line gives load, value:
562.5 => 308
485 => 322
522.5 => 327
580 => 352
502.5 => 336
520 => 337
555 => 277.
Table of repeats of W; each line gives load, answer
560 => 293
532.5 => 327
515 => 327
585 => 342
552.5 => 279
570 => 329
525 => 331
